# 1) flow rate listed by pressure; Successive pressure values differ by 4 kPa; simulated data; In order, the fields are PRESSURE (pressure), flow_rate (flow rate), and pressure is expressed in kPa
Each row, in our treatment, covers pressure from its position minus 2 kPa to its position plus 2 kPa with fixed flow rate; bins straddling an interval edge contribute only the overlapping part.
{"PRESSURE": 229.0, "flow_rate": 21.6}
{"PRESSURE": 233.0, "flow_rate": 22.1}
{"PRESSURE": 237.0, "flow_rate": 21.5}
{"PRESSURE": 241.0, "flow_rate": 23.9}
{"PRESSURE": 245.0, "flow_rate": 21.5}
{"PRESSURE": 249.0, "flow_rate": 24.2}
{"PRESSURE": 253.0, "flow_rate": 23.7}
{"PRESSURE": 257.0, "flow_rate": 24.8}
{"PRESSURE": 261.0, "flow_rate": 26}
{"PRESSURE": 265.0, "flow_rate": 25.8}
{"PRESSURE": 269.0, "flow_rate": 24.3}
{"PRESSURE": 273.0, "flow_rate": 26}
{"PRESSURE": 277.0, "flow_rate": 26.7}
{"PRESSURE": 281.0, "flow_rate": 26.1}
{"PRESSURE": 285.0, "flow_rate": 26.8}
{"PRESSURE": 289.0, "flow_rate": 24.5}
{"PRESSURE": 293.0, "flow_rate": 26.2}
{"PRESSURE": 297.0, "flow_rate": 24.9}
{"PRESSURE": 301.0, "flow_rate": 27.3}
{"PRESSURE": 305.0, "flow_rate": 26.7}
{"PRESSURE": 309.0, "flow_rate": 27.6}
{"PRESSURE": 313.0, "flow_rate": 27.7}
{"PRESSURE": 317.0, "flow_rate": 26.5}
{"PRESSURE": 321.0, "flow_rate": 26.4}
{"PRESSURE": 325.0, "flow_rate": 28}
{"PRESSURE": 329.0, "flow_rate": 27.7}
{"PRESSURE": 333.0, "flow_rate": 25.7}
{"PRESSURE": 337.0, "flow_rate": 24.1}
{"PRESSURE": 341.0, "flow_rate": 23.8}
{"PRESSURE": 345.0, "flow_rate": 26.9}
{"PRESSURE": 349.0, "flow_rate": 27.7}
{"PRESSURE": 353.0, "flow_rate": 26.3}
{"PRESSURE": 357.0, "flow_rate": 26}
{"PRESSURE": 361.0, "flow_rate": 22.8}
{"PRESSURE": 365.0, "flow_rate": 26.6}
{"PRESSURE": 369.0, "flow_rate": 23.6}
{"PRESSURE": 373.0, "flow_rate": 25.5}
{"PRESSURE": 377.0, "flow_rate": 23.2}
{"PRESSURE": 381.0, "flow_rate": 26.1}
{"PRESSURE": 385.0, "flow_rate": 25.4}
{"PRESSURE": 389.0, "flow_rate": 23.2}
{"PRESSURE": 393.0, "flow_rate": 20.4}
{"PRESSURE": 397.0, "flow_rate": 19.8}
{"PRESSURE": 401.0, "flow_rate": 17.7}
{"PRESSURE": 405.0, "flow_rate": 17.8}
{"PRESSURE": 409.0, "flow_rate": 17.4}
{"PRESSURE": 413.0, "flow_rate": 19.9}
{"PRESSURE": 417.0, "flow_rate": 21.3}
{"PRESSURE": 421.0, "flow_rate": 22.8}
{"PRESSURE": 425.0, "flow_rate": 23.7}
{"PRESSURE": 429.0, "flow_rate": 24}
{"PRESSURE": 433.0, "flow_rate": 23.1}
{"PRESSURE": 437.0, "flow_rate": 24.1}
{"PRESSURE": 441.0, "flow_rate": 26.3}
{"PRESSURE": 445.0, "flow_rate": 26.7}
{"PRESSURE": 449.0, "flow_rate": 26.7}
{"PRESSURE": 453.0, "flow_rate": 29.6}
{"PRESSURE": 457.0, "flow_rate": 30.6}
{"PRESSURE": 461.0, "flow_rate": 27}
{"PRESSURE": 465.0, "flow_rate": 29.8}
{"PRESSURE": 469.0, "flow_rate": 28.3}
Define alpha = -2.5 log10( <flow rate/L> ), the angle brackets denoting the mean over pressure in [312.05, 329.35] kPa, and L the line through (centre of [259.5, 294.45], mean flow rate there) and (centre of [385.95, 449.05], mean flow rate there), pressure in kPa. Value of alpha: -0.106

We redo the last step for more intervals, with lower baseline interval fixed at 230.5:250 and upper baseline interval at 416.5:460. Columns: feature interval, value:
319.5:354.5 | -0.10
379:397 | 0.06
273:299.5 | -0.12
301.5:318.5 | -0.15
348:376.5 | -0.04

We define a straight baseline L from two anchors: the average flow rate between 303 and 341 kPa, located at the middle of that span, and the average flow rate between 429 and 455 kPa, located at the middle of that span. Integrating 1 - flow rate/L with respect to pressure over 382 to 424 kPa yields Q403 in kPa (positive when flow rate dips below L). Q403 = 8.61 kPa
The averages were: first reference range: 26.6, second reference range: 25.9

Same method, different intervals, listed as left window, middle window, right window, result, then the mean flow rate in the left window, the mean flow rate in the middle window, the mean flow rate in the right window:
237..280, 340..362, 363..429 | -2.7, 24.6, 25.8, 22.2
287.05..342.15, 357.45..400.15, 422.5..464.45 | 4.4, 26.3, 23.6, 26.3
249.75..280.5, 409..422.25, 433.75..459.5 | 3.0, 25.3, 20.7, 27.1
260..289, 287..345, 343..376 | -1.2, 25.9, 26.2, 25.6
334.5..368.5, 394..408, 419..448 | 3.6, 25.4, 18.5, 24.5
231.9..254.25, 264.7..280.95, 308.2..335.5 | -0.9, 22.8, 25.7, 27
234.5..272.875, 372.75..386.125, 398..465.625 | -0.6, 24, 25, 23.8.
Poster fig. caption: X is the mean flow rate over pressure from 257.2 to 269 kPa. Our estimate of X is 25.5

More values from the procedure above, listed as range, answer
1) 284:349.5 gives 26.3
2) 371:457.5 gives 23.3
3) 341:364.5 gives 25.8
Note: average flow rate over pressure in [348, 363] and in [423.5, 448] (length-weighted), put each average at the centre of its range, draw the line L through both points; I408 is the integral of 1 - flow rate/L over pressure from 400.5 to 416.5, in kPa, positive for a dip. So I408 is 4.1 kPa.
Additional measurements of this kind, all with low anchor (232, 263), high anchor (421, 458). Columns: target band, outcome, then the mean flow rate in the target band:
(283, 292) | -0.6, 25.7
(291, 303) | -1.0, 26.1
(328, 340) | -0.5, 25.5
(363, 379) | 0.2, 24.7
